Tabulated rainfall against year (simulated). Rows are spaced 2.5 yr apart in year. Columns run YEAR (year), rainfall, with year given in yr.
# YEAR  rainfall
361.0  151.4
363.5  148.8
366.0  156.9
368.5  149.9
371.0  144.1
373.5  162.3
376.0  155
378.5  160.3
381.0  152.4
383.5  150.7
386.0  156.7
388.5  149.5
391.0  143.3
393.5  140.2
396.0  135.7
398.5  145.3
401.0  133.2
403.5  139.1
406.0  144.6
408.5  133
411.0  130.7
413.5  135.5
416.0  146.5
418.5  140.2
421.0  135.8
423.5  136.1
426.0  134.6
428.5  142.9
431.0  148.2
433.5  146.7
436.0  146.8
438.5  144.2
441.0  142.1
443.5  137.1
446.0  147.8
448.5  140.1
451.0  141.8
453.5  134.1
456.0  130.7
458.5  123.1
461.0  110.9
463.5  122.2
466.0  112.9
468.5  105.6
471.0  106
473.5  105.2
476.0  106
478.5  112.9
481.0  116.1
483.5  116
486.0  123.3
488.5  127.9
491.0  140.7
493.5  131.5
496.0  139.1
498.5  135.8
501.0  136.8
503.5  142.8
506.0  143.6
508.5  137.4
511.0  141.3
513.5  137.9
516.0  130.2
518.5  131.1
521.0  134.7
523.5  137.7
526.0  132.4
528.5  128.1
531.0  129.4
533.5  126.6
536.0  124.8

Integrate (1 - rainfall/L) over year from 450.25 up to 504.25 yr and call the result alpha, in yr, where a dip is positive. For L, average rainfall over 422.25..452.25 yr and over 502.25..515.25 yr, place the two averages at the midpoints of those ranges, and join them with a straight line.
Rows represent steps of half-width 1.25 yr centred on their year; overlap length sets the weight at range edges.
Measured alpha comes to 6.8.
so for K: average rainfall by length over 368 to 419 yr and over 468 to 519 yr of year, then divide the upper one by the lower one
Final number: 0.88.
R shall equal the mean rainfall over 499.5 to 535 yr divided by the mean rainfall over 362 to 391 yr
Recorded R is 0.9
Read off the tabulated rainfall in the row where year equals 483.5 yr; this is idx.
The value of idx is 116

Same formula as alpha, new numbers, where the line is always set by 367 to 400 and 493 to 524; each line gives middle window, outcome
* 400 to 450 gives 1.7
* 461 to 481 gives 4.3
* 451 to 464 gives 1.5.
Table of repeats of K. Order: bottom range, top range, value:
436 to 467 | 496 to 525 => 1.03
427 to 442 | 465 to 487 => 0.77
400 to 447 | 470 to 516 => 0.91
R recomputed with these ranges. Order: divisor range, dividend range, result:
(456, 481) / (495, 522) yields 1.22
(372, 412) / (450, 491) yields 0.82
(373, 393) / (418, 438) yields 0.93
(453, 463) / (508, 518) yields 1.10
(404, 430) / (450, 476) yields 0.86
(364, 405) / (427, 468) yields 0.91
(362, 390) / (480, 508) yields 0.86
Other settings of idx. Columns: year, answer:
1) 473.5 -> 105.2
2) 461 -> 110.9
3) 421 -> 135.8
